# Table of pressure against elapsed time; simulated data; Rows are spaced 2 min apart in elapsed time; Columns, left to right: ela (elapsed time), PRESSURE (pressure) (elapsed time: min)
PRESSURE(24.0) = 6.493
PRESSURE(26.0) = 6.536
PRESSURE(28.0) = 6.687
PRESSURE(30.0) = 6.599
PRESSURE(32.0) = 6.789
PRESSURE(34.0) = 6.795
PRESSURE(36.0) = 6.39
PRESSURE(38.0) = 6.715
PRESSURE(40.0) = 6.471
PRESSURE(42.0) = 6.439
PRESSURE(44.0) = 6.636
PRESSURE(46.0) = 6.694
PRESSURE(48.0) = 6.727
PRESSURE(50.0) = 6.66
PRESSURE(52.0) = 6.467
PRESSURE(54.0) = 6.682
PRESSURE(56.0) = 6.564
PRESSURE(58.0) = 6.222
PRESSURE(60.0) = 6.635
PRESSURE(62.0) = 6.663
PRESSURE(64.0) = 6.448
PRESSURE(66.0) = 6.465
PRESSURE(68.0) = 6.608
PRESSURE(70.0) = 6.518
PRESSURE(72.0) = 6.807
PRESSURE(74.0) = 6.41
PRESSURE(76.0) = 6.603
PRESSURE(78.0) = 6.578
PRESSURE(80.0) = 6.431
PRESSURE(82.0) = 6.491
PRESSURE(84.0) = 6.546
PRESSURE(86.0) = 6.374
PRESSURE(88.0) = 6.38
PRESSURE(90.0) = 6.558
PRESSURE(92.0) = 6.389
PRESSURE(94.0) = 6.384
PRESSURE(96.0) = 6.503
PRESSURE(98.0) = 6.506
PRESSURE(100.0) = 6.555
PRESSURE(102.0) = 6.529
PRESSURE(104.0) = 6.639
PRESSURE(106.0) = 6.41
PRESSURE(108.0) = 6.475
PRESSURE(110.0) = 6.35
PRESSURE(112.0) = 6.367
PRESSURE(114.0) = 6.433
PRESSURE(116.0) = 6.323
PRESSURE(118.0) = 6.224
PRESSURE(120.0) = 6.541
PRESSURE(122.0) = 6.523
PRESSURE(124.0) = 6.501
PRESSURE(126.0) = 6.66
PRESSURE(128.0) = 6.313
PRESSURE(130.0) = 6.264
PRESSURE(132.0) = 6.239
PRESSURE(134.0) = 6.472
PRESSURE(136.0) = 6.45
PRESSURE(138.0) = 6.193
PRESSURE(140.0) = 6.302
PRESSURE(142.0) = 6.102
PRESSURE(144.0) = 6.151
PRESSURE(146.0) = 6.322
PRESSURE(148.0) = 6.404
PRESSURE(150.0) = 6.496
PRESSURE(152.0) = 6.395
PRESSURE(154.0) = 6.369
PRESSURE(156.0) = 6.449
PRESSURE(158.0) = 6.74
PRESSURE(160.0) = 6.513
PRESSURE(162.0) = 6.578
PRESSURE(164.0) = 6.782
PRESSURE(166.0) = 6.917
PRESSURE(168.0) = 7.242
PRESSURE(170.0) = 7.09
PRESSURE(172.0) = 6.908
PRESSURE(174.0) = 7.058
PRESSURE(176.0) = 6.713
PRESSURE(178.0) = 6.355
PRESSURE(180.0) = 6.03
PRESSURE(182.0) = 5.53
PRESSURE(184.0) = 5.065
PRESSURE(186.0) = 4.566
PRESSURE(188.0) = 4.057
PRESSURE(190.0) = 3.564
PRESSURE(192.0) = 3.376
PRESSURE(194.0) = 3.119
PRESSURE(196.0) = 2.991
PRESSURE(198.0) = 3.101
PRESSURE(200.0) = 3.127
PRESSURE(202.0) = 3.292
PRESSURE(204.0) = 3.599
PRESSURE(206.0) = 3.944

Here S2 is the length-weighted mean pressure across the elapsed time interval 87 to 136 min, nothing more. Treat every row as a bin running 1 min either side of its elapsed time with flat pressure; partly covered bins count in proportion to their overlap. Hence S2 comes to 6.44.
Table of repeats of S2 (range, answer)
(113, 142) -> 6.38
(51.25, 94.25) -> 6.51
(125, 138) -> 6.38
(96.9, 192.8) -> 6.24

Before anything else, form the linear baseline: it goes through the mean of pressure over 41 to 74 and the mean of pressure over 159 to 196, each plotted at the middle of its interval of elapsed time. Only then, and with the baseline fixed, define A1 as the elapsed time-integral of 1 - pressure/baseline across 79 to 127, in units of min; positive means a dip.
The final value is -1.79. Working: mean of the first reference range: 6.57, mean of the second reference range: 5.67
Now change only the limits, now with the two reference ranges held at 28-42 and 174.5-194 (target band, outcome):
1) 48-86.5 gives -1.7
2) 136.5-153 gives -2.7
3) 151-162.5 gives -2.7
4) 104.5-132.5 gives -3.5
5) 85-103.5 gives -1.6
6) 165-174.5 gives -3.5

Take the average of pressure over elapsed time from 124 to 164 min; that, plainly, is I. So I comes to 6.4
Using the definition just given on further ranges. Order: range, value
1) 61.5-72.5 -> 6.57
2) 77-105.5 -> 6.49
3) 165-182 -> 6.72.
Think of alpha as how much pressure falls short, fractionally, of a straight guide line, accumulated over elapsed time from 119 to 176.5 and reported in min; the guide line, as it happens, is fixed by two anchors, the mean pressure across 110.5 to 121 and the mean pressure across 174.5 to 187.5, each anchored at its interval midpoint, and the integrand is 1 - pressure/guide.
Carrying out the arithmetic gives -4.82 min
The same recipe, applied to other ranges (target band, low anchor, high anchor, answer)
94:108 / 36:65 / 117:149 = -0.2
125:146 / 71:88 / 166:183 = 0.9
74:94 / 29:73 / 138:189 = 0.1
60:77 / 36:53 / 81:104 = -0.1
